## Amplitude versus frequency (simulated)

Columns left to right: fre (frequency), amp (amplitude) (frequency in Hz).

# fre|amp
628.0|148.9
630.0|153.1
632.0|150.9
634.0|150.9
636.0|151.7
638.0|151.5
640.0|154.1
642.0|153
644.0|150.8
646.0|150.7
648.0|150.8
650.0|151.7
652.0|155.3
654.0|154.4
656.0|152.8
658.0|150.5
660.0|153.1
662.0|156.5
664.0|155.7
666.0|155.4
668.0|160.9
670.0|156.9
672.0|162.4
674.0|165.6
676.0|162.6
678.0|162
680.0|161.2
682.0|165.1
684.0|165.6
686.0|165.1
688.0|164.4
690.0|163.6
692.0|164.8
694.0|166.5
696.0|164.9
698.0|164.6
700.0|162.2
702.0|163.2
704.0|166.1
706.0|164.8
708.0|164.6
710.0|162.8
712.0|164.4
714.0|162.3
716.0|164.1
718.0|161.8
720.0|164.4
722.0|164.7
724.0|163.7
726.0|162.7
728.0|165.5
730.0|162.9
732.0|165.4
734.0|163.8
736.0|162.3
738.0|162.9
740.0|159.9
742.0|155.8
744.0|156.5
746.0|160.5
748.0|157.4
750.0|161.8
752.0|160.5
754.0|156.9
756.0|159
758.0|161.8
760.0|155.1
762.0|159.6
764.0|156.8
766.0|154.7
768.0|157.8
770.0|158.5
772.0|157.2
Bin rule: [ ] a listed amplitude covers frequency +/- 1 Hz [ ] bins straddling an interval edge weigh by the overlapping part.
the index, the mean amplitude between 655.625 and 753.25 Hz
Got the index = 162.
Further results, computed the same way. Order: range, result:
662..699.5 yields 162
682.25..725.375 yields 164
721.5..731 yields 164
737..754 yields 159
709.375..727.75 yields 164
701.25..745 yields 163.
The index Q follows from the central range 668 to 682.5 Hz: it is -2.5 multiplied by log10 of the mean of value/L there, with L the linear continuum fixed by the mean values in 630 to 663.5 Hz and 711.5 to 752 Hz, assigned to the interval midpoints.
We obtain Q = -0.043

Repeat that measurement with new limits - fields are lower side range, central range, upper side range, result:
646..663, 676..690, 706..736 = -0.04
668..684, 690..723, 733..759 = -0.02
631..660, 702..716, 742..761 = -0.05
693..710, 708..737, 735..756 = -0.01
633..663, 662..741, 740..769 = -0.05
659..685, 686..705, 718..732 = -0.02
